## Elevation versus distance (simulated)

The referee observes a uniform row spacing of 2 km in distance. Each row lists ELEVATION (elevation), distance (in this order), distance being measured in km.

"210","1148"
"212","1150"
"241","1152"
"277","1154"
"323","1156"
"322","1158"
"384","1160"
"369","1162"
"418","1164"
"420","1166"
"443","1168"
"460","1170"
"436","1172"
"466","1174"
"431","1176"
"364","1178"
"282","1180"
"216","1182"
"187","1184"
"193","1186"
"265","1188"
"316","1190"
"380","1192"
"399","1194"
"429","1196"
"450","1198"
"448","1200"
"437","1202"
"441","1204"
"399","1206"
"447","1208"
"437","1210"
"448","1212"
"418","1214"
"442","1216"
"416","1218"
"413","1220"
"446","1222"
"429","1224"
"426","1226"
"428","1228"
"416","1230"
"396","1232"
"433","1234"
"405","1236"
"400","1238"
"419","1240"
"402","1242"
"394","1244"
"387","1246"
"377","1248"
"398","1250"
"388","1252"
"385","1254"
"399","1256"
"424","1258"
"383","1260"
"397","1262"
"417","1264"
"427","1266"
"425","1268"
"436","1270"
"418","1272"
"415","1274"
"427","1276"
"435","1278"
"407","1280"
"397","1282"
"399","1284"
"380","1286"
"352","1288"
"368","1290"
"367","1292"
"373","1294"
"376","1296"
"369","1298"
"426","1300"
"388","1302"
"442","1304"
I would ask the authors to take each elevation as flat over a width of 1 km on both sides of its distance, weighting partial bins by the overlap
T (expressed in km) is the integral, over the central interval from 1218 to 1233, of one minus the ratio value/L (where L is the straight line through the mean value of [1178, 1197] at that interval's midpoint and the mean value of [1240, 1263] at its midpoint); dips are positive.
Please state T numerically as -2.8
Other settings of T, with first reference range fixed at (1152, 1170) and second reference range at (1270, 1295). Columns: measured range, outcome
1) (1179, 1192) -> 4.2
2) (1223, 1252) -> -1.6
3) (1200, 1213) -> -2.0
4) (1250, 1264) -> -0.3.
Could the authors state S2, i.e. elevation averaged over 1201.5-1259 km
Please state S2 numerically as 415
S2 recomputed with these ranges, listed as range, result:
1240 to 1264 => 396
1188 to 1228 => 418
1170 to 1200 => 351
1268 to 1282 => 421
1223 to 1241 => 417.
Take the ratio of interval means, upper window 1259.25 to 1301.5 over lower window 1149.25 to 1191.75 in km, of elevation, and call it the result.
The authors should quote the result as 1.19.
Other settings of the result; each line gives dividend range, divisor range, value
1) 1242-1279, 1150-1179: 1.08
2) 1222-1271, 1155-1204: 1.11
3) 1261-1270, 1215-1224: 0.98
